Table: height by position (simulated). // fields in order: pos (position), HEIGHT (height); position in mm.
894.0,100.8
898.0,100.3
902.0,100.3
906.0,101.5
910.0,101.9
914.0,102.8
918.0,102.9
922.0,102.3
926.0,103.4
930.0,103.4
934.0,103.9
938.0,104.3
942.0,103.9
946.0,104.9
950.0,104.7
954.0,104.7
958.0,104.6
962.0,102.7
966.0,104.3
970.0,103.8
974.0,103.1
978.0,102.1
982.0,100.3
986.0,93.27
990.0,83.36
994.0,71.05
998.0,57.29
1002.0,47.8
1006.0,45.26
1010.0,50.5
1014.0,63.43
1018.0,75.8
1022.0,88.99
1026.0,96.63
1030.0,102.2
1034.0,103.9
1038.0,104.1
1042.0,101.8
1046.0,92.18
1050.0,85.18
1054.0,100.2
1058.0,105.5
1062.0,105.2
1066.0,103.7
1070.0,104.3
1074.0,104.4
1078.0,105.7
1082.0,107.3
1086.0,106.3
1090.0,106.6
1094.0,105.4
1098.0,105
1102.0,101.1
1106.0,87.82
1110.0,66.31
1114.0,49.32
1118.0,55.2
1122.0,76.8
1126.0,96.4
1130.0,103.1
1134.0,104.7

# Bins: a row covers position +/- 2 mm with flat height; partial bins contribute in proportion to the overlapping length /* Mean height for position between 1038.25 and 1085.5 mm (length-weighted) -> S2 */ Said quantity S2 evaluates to 102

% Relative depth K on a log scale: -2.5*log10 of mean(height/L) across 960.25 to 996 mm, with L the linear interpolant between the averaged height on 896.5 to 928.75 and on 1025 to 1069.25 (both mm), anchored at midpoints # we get 0.06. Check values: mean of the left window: 102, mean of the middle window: 96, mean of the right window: 100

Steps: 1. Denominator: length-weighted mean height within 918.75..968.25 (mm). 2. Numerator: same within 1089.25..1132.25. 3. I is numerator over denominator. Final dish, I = 0.83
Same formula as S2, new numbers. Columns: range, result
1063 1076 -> 104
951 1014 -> 84.6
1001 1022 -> 60.1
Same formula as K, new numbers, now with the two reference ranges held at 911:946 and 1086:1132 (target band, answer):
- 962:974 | -0.04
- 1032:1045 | -0.10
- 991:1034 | 0.31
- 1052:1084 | -0.15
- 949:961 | -0.04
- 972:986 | -0.02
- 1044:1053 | 0.03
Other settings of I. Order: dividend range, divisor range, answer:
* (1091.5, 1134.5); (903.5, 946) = 0.83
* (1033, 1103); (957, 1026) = 1.25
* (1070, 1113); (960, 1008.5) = 1.17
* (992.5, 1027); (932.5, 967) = 0.63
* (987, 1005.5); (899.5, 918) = 0.64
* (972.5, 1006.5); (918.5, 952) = 0.76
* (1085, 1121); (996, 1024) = 1.41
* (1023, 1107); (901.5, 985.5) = 0.99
